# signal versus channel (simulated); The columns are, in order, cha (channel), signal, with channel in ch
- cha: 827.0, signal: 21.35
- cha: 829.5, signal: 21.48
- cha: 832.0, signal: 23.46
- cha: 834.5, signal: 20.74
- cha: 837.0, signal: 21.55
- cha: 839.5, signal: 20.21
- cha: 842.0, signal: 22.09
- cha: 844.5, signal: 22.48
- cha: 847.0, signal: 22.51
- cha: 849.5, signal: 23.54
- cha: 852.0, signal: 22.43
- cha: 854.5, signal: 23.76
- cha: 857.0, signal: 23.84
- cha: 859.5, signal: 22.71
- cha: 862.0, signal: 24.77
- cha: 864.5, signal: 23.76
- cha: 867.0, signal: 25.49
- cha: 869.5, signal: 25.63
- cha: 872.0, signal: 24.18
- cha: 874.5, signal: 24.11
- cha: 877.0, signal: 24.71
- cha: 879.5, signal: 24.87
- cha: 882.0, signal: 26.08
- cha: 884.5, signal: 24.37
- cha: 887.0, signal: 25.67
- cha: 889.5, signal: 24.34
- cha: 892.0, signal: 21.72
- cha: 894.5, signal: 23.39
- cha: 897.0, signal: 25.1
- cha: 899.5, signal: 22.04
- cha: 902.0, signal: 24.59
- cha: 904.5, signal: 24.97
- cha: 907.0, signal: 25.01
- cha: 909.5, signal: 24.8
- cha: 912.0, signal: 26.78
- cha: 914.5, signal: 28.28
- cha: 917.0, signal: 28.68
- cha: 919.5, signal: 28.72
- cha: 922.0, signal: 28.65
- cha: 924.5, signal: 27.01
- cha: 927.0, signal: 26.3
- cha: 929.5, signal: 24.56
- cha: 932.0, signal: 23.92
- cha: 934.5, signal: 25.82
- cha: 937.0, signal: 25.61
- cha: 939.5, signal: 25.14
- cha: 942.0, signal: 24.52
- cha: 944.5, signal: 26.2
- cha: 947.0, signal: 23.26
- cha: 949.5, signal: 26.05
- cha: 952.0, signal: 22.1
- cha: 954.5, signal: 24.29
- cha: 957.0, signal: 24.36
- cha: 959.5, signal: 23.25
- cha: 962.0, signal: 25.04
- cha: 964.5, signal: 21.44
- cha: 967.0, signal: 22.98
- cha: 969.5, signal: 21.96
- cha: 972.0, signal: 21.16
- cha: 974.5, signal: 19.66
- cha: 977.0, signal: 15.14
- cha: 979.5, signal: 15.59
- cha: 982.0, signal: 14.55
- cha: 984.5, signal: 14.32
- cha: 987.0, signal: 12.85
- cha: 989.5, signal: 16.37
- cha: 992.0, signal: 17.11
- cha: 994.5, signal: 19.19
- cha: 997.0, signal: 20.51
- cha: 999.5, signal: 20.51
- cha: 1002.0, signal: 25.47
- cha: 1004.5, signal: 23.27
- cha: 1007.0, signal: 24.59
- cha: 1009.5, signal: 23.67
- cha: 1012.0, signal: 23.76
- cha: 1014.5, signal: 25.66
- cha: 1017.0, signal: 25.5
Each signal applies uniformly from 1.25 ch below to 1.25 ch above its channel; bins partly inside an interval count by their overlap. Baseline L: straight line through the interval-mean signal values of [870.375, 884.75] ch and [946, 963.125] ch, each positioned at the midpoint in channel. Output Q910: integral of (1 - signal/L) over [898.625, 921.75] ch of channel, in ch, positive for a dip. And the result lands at -1.61 ch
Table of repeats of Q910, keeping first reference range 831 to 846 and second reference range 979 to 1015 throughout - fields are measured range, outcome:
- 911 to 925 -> -4.94 ch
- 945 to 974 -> -4.28 ch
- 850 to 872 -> -2.64 ch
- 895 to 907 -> -1.85 ch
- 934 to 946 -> -2.87 ch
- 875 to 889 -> -2.53 ch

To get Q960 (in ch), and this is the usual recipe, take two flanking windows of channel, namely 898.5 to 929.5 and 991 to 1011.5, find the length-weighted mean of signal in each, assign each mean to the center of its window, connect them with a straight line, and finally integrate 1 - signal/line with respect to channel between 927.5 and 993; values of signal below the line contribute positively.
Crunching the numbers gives 7.0 ch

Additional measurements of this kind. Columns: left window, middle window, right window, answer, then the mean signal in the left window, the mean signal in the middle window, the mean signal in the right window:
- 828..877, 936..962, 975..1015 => -4.9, 23.1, 24.5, 19.4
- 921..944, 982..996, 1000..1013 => 4.8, 25.7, 15.9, 23.9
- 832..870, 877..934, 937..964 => -4.0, 23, 25.4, 24.4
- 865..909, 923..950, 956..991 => -4.9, 24.5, 25.3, 19.1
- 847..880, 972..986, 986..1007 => 2.8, 24.1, 16.3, 19.8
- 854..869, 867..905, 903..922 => 1.5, 24.1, 24.4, 26.8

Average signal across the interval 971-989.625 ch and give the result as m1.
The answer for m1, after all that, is 16.1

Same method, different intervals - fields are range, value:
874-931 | 25.4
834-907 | 23.7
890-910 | 23.9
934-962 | 24.6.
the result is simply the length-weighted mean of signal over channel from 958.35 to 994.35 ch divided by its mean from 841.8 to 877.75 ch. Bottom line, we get 0.79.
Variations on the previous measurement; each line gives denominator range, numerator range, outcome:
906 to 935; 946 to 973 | 0.88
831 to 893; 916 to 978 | 1.03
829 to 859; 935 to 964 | 1.09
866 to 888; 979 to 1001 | 0.68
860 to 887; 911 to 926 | 1.13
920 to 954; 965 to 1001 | 0.71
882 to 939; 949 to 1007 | 0.80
